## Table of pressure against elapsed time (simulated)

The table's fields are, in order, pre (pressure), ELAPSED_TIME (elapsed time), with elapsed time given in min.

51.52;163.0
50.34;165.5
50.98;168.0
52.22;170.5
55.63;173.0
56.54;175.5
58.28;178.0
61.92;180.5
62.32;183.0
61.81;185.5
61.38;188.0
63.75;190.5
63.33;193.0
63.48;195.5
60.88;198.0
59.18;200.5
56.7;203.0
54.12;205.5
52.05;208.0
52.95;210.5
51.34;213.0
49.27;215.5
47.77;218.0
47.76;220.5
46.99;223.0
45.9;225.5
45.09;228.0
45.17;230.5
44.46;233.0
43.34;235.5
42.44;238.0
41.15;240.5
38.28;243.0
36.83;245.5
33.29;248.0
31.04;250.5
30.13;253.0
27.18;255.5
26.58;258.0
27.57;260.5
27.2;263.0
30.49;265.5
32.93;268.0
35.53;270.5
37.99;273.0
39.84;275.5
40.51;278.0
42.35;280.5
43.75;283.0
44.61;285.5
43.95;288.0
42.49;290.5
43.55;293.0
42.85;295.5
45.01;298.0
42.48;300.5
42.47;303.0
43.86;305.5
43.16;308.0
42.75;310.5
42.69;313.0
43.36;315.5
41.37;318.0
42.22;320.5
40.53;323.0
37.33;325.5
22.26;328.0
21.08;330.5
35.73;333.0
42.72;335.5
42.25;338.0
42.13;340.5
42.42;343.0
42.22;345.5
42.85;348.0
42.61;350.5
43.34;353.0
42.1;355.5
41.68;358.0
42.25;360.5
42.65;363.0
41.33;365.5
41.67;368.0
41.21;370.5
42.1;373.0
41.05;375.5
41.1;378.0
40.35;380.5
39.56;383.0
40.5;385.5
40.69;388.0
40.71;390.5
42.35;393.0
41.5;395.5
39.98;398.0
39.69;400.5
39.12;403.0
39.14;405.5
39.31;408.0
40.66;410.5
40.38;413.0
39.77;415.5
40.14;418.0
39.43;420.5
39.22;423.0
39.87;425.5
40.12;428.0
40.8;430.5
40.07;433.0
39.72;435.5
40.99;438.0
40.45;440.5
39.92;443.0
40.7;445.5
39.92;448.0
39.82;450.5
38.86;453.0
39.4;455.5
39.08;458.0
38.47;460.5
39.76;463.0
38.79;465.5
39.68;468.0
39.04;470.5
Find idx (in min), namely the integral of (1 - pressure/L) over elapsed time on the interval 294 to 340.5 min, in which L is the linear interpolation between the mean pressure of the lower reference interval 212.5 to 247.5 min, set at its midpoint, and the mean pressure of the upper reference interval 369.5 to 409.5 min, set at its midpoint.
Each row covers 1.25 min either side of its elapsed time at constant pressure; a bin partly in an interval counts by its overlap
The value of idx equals 2.7 min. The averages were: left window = 44.3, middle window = 39.8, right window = 40.5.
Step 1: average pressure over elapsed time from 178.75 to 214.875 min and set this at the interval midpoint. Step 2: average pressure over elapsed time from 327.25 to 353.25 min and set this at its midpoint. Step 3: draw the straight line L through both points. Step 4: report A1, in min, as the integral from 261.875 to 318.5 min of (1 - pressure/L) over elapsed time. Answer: 5.6 min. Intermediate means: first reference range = 58.8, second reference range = 38.3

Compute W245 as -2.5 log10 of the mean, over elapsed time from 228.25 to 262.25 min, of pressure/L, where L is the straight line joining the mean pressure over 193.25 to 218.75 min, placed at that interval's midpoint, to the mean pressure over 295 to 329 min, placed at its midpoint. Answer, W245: 0.36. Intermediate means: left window 55.2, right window 41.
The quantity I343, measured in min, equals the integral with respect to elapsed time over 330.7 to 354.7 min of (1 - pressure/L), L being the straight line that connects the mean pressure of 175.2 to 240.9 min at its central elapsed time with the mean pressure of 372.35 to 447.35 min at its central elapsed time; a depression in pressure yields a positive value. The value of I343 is 2.0 min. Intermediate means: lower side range 53.4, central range 40.9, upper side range 40.3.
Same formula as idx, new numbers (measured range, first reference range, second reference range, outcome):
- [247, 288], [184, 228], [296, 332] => 9.9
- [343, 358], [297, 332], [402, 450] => -1.2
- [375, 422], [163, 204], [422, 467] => 3.0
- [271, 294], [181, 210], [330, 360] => 3.2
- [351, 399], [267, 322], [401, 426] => -1.2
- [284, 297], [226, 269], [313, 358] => -2.1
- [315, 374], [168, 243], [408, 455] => 6.6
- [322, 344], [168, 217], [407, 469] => 5.2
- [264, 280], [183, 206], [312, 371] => 4.3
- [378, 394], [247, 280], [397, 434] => -0.9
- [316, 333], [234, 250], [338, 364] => 2.8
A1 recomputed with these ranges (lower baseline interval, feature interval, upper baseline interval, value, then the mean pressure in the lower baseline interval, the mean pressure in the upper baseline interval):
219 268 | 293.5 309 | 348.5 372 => -1.4 min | 37.4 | 42.1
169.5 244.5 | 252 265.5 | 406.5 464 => 5.9 min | 52.8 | 39.9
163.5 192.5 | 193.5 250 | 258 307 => 2.4 min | 57.7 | 39.1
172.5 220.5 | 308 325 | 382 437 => 2.0 min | 57.3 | 40.1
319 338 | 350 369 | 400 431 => -2.8 min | 35.1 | 39.8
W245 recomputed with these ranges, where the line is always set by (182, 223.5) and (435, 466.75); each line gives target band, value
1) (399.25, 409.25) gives 0.09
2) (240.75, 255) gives 0.49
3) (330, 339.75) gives 0.27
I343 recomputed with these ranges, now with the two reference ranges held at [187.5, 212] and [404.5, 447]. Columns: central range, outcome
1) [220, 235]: 2.8 min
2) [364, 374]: 0.7 min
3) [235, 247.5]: 3.5 min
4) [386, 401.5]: 0.7 min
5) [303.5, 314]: 1.4 min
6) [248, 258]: 4.6 min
